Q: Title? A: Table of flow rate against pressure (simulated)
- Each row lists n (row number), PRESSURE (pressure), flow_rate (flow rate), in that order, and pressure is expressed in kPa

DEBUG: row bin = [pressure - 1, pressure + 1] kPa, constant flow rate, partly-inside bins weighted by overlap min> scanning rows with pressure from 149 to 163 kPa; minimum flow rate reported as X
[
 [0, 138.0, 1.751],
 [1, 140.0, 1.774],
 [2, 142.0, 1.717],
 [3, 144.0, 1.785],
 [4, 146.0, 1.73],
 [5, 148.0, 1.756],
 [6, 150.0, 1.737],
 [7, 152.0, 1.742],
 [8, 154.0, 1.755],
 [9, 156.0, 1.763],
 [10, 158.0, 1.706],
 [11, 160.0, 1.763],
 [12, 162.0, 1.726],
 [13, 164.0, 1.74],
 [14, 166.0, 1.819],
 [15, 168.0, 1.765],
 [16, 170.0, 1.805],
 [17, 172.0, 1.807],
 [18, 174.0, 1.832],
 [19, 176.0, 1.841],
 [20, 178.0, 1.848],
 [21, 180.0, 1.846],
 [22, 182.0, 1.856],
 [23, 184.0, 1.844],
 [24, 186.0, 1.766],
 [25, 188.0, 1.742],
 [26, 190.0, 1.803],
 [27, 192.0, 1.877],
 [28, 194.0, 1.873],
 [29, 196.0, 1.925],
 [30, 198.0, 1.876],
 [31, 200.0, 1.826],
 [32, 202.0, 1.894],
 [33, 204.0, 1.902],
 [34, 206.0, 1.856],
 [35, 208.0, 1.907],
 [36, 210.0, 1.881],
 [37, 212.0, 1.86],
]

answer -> 1.706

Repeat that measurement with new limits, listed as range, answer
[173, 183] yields 1.832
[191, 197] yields 1.873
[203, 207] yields 1.856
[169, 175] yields 1.805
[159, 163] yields 1.726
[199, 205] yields 1.826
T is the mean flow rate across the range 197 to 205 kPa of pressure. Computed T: 1.87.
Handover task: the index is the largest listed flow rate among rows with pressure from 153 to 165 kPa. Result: 1.763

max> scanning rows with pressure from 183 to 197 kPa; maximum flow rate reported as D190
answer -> 1.925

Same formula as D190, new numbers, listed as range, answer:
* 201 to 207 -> 1.902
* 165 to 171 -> 1.819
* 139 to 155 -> 1.785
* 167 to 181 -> 1.848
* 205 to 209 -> 1.907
